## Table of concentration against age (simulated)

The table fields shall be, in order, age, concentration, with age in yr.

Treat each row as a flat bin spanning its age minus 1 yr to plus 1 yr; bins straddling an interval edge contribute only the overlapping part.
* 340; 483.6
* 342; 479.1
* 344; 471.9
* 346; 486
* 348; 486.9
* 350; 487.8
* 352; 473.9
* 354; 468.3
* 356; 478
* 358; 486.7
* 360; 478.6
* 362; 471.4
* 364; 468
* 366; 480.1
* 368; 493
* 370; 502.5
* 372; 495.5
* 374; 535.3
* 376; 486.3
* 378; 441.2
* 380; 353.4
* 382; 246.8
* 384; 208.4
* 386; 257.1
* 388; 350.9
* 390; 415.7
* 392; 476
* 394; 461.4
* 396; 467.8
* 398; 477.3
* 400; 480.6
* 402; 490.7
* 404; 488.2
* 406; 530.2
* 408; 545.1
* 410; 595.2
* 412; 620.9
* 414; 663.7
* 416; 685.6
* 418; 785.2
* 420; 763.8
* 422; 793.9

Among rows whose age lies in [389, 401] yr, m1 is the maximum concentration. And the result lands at 480.6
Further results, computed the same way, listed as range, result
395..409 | 545.1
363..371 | 502.5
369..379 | 535.3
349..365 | 487.8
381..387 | 257.1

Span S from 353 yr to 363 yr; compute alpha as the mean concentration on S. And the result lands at 477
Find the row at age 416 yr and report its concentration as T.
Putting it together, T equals 685.6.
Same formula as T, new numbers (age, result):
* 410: 595.2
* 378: 441.2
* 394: 461.4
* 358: 486.7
